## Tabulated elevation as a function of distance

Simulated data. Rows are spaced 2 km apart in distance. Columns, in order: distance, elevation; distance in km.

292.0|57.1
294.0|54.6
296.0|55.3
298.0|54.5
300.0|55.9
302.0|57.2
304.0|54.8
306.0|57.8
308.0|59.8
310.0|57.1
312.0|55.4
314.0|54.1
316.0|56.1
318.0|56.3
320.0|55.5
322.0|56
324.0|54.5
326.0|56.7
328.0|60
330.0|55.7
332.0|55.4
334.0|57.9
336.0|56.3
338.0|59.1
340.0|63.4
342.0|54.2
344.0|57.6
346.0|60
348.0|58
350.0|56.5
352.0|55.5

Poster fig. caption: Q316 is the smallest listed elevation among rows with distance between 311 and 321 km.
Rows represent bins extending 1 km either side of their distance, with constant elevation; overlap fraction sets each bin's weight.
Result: 54.1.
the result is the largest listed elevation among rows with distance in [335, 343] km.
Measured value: 63.4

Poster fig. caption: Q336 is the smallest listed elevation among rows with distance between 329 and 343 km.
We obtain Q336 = 54.2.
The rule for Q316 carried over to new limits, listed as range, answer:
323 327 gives 54.5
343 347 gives 57.6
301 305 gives 54.8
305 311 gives 57.1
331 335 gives 55.4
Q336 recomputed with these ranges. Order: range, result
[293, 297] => 54.6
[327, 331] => 55.7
